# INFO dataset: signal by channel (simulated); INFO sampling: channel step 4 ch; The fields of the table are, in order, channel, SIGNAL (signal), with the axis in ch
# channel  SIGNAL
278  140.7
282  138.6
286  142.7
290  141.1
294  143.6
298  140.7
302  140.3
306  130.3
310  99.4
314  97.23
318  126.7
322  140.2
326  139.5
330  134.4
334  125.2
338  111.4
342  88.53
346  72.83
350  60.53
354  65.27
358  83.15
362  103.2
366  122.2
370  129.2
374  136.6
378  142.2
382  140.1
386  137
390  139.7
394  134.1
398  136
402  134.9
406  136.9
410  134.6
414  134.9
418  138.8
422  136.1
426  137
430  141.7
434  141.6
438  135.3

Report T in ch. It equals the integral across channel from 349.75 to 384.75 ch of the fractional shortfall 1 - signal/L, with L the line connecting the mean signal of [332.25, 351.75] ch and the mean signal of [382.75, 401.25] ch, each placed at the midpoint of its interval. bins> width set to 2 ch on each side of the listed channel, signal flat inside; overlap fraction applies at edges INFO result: 1.2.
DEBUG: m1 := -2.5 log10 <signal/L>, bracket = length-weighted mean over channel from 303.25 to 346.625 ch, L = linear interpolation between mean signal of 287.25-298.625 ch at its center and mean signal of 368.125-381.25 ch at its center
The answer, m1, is 0.20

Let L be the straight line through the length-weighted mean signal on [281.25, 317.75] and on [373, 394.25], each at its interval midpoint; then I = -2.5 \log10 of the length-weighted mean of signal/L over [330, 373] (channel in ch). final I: 0.34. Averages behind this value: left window 130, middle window 98.9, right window 139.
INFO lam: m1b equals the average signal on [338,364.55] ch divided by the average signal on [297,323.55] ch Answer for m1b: 0.66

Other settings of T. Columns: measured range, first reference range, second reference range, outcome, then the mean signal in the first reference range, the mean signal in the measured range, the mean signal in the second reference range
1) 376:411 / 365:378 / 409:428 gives -0.89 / 132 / 137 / 136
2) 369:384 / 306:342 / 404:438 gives -0.91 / 120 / 138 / 138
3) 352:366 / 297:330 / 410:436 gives 4.50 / 127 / 89.3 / 138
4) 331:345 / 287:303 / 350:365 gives -0.78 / 142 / 108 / 83.3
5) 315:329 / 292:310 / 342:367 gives -2.30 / 134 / 133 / 83.3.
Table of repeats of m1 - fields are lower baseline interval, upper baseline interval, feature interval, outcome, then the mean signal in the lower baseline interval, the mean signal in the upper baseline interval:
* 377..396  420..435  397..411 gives 0.02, 138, 139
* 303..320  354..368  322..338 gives -0.21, 115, 97.5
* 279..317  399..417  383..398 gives -0.02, 131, 136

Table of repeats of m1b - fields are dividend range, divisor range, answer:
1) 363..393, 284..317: 1.04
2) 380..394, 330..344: 1.23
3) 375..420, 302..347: 1.17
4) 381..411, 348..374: 1.41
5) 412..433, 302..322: 1.16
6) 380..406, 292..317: 1.09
